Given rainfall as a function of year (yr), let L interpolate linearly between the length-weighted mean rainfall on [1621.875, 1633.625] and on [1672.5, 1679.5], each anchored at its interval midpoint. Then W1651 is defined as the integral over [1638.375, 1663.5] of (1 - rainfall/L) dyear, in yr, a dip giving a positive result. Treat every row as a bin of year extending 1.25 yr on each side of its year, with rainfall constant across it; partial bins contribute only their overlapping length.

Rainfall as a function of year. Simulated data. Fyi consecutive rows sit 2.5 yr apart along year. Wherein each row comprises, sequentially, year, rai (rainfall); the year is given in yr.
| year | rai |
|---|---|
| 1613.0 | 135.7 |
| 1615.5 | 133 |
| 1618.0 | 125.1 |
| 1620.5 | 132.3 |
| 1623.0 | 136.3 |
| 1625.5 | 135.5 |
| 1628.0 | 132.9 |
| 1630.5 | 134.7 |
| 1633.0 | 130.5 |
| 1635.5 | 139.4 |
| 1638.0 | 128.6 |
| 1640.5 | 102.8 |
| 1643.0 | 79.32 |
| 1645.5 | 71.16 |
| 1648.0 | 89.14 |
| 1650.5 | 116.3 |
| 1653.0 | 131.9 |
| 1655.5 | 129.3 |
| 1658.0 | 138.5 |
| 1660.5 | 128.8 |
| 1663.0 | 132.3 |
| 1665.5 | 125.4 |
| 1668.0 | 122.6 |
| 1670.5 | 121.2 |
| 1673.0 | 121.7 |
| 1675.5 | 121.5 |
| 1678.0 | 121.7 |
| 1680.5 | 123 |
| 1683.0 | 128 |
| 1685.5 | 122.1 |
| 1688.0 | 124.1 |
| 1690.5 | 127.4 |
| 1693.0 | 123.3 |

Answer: 3.1 yr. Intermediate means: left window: 134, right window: 122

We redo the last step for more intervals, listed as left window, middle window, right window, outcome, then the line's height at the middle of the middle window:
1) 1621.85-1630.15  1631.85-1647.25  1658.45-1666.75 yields 2.92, 133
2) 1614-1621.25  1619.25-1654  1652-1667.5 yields 3.15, 130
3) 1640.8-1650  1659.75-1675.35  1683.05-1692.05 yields -2.82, 106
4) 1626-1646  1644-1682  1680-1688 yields 0.63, 121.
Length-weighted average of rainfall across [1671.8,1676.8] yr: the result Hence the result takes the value 122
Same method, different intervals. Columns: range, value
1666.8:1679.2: 122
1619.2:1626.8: 135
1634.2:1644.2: 113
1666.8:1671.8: 122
